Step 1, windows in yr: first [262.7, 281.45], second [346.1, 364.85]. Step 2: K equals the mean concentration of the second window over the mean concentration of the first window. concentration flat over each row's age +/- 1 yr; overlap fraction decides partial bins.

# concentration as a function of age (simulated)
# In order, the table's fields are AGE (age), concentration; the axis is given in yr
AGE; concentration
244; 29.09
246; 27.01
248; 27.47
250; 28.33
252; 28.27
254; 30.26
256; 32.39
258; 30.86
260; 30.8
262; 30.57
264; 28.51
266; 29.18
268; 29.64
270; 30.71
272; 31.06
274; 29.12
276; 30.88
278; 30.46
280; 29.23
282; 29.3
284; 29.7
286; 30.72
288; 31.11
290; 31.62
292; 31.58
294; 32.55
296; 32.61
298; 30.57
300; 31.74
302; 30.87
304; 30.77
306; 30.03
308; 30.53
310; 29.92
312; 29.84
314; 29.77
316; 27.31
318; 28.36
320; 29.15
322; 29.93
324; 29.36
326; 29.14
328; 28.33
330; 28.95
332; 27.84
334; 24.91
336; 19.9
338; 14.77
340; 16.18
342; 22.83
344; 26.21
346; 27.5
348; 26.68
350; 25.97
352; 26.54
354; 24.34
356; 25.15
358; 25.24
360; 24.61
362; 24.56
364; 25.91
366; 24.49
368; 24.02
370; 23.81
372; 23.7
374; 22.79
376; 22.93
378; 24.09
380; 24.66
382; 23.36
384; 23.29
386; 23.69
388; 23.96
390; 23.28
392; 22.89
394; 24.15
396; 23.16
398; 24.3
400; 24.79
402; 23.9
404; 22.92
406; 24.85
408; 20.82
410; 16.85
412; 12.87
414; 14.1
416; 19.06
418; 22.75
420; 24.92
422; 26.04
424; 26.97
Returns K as 0.86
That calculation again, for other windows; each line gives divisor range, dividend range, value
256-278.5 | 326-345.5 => 0.78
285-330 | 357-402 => 0.79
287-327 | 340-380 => 0.81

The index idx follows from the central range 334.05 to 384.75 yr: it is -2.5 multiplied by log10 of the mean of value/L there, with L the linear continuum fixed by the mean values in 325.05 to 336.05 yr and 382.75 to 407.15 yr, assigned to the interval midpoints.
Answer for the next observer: 0.078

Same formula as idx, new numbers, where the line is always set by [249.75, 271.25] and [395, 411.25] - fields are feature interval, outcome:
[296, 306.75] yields -0.11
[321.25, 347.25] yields 0.05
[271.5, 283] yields -0.03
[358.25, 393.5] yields 0.00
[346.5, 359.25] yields -0.02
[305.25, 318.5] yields -0.08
